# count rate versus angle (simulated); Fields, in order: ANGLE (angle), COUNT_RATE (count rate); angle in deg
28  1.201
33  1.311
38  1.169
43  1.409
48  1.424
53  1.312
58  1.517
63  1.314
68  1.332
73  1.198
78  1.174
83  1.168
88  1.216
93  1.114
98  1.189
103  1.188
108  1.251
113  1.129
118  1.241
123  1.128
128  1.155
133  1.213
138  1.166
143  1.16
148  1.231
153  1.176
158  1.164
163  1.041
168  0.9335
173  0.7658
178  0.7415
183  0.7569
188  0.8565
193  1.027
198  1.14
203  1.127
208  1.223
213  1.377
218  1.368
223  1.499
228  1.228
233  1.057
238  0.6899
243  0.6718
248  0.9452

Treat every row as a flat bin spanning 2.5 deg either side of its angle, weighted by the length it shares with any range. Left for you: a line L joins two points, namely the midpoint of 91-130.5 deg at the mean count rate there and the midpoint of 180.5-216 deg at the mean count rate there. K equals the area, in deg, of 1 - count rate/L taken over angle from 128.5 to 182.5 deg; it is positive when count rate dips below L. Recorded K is 3.6 deg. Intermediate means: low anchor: 1.18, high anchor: 1.08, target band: 1.05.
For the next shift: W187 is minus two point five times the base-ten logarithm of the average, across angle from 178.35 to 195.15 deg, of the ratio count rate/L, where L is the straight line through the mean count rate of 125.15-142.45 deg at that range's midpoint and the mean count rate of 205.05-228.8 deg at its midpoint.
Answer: 0.44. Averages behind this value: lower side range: 1.17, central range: 0.859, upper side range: 1.34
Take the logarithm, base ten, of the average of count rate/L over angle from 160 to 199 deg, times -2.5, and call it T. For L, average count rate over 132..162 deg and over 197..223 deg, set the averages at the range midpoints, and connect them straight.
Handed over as 0.34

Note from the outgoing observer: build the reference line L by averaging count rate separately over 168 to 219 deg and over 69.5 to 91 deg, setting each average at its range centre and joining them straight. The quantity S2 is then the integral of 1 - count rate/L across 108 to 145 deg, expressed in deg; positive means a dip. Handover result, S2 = -1.7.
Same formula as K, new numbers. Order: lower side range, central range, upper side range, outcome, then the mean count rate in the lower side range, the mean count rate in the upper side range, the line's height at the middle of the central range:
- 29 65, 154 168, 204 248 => 1.5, 1.35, 1.13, 1.21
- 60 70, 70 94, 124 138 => 2.1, 1.33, 1.17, 1.29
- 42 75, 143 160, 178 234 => 0.4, 1.36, 1.14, 1.22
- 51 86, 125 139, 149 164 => 0.1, 1.29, 1.15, 1.19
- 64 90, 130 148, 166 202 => -2.6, 1.22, 0.898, 1.03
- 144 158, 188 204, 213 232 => 2.9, 1.19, 1.34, 1.29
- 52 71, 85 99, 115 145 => 1.2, 1.37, 1.18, 1.28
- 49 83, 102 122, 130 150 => 0.6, 1.3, 1.19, 1.23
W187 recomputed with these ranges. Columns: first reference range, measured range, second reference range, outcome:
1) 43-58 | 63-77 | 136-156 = 0.08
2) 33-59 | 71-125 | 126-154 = 0.07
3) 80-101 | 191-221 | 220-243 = -0.12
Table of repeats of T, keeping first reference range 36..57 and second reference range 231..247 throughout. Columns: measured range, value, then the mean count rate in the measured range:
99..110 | -0.03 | 1.21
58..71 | -0.05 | 1.36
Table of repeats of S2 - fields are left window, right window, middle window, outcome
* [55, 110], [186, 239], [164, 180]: 4.7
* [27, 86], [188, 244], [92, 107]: 0.9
